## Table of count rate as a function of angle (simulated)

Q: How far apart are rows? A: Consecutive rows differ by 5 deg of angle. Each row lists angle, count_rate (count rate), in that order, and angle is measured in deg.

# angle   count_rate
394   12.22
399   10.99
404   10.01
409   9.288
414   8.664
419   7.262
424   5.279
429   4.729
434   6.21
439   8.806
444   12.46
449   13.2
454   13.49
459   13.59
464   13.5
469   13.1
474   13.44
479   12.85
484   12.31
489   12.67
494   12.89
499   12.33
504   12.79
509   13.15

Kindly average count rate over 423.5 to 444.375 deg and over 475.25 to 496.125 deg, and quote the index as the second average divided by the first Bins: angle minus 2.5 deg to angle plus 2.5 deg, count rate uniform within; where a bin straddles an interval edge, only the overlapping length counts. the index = 1.77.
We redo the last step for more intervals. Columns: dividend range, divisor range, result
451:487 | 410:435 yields 1.99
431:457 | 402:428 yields 1.37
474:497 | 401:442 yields 1.67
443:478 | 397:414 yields 1.35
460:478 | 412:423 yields 1.76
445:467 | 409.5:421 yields 1.63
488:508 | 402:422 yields 1.46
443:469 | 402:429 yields 1.71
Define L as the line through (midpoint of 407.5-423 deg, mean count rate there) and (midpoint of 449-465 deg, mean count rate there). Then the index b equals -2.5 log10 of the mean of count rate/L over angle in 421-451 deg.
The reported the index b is 0.30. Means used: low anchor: 8.05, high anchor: 13.5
